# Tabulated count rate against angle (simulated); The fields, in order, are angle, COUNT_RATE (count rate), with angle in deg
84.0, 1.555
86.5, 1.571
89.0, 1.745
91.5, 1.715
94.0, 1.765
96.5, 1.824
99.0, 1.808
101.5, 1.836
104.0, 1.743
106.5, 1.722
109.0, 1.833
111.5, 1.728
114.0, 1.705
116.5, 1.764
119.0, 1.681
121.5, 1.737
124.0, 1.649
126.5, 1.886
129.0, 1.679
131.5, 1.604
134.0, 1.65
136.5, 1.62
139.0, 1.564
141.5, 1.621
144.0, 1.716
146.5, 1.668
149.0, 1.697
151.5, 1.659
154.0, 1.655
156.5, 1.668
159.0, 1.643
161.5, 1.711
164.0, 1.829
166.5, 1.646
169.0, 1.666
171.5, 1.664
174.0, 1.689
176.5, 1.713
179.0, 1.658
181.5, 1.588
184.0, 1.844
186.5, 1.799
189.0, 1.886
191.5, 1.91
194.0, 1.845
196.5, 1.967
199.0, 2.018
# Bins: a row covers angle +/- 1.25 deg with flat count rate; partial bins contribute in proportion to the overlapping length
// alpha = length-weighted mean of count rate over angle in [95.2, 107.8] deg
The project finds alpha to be 1.79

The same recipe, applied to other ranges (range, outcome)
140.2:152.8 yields 1.67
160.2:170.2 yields 1.71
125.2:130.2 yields 1.78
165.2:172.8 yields 1.66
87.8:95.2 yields 1.74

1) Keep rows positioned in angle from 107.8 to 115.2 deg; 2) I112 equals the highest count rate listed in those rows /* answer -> 1.833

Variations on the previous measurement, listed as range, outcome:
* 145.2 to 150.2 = 1.697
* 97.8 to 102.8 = 1.836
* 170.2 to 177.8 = 1.713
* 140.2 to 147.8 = 1.716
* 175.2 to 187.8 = 1.844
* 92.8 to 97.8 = 1.824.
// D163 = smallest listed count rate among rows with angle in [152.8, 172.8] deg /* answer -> 1.643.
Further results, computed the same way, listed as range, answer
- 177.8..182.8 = 1.588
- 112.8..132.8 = 1.604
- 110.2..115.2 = 1.705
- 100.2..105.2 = 1.743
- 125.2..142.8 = 1.564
